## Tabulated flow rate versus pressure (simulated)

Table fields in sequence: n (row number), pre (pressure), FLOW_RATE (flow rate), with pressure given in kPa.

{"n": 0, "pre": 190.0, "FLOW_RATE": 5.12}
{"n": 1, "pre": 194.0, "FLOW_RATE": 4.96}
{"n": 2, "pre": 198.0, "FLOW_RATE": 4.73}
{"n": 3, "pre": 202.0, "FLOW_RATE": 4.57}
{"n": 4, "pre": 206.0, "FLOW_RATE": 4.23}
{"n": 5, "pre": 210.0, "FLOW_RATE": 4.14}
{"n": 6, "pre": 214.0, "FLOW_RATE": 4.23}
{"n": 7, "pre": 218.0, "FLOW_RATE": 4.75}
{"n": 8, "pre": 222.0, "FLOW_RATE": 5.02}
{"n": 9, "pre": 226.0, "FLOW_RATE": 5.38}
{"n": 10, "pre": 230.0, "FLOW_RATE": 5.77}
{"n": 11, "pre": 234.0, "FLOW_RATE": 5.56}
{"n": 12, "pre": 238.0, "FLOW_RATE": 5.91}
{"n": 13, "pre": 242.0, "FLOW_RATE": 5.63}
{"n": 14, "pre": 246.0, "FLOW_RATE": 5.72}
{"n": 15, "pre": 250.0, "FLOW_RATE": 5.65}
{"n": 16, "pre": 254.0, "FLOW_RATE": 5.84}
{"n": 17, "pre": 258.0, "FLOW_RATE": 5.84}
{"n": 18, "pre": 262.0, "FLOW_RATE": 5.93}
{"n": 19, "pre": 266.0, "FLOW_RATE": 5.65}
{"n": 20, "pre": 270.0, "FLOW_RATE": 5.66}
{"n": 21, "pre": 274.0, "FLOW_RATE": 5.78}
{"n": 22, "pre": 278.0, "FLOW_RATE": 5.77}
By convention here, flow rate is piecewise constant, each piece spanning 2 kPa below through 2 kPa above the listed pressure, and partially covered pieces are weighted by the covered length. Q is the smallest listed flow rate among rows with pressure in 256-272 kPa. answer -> 5.65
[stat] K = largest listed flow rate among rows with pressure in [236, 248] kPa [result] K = 5.91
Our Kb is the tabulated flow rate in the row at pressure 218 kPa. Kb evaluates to 4.75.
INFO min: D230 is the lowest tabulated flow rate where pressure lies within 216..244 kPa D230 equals 4.75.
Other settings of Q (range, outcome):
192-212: 4.14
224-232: 5.38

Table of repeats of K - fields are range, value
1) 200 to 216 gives 4.57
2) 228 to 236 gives 5.77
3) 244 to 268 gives 5.93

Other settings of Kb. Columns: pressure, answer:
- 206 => 4.23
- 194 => 4.96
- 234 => 5.56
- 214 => 4.23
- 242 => 5.63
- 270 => 5.66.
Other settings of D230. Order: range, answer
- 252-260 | 5.84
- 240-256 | 5.63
